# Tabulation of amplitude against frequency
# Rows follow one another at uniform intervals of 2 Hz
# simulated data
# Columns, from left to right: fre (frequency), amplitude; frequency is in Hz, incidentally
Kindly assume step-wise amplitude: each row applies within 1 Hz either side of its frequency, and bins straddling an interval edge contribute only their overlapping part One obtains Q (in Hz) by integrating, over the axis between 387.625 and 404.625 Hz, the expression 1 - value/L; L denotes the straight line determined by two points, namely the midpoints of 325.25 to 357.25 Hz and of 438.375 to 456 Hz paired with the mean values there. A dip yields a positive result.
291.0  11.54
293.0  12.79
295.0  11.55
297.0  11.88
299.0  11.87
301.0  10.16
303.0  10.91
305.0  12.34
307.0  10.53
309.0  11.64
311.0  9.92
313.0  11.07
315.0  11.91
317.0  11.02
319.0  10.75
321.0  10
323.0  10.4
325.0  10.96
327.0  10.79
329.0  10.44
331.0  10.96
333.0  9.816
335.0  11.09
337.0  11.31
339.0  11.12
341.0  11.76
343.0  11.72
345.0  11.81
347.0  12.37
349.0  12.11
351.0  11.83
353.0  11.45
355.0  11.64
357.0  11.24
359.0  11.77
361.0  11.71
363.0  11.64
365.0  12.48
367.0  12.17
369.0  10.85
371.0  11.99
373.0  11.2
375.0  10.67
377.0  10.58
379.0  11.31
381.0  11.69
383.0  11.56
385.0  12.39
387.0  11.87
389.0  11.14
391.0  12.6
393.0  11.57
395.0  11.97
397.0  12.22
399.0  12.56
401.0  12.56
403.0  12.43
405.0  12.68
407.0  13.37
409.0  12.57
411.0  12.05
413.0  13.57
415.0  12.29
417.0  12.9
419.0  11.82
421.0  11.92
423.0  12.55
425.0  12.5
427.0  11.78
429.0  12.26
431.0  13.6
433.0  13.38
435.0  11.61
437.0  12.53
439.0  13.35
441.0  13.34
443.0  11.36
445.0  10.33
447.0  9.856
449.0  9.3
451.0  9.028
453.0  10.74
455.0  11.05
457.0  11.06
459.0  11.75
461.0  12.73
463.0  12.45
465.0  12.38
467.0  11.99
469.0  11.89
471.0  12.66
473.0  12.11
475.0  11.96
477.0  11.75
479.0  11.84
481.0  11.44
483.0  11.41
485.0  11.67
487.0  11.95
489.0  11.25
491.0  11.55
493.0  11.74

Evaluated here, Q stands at -1.6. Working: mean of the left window 11.3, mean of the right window 10.9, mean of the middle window 12.1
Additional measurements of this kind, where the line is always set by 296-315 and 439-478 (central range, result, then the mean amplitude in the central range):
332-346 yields 0.03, 11.2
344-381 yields -0.97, 11.6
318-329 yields 0.64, 10.6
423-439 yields -1.57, 12.6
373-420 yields -2.91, 12.1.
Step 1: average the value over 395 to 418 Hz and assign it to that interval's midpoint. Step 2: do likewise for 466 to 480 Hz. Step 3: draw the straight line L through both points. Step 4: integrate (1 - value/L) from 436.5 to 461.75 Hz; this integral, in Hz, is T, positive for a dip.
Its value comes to 2.1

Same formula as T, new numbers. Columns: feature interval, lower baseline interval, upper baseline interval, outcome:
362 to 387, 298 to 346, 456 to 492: -0.5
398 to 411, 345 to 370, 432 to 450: -1.0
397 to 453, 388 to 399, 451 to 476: -1.1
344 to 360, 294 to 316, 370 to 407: -0.2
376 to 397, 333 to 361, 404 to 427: 0.7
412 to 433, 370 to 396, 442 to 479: -2.0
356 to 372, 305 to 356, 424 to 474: -0.5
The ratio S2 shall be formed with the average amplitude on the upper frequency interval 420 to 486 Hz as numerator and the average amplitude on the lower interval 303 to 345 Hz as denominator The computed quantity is 1.07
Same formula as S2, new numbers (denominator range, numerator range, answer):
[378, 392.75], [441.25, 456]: 0.88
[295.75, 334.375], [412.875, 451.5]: 1.10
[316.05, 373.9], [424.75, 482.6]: 1.04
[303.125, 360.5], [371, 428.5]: 1.08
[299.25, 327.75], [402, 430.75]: 1.15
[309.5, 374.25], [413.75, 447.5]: 1.08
